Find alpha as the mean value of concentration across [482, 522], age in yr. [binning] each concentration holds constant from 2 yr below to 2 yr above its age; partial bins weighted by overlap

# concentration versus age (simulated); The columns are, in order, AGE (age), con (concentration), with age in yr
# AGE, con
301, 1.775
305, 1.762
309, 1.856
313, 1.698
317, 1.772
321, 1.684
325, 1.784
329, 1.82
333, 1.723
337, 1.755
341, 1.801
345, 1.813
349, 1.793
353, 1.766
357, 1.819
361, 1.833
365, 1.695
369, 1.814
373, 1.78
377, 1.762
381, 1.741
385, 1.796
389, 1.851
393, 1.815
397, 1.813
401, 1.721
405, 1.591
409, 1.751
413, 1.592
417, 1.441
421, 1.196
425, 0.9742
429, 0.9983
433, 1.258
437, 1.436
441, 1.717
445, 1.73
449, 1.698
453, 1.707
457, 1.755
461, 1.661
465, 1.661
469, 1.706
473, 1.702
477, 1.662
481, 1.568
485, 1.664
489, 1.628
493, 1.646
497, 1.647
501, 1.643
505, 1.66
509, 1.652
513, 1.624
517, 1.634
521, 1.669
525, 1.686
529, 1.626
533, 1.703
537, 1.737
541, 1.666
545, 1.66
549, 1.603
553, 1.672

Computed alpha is 1.64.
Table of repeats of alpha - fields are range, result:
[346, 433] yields 1.64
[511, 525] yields 1.65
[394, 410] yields 1.72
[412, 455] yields 1.43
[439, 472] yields 1.7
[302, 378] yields 1.78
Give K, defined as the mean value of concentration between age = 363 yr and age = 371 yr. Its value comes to 1.75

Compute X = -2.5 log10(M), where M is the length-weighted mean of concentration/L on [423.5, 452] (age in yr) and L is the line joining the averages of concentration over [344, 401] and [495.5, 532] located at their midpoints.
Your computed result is 0.21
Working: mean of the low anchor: 1.79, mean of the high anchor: 1.65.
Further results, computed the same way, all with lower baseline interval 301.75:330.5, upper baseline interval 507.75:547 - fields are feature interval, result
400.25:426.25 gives 0.17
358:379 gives -0.02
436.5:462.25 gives 0.01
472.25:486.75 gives 0.03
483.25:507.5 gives 0.02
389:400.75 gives -0.05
